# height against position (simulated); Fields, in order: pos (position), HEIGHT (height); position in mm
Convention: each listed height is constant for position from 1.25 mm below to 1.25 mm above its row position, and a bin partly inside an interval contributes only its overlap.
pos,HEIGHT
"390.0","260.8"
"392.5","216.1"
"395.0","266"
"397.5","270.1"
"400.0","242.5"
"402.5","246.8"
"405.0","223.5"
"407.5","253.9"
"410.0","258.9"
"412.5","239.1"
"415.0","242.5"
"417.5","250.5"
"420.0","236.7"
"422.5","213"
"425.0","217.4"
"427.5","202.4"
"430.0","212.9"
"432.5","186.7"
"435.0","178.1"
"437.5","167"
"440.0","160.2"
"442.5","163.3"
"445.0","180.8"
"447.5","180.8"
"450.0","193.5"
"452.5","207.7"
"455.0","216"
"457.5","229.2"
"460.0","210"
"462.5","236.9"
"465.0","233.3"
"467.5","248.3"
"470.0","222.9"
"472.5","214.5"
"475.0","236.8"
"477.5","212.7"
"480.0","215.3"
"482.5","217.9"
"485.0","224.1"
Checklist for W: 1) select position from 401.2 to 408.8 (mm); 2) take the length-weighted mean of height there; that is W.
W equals 242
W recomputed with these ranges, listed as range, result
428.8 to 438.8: 186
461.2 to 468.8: 239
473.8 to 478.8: 225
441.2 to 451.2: 179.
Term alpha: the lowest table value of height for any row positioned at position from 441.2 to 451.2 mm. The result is 163.3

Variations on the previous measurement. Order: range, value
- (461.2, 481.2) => 212.7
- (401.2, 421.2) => 223.5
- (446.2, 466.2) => 180.8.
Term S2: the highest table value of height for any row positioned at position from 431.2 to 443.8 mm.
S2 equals 186.7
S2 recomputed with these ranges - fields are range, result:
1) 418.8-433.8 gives 236.7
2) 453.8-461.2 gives 229.2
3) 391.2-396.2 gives 266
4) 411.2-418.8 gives 250.5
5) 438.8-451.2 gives 193.5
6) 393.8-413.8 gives 270.1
